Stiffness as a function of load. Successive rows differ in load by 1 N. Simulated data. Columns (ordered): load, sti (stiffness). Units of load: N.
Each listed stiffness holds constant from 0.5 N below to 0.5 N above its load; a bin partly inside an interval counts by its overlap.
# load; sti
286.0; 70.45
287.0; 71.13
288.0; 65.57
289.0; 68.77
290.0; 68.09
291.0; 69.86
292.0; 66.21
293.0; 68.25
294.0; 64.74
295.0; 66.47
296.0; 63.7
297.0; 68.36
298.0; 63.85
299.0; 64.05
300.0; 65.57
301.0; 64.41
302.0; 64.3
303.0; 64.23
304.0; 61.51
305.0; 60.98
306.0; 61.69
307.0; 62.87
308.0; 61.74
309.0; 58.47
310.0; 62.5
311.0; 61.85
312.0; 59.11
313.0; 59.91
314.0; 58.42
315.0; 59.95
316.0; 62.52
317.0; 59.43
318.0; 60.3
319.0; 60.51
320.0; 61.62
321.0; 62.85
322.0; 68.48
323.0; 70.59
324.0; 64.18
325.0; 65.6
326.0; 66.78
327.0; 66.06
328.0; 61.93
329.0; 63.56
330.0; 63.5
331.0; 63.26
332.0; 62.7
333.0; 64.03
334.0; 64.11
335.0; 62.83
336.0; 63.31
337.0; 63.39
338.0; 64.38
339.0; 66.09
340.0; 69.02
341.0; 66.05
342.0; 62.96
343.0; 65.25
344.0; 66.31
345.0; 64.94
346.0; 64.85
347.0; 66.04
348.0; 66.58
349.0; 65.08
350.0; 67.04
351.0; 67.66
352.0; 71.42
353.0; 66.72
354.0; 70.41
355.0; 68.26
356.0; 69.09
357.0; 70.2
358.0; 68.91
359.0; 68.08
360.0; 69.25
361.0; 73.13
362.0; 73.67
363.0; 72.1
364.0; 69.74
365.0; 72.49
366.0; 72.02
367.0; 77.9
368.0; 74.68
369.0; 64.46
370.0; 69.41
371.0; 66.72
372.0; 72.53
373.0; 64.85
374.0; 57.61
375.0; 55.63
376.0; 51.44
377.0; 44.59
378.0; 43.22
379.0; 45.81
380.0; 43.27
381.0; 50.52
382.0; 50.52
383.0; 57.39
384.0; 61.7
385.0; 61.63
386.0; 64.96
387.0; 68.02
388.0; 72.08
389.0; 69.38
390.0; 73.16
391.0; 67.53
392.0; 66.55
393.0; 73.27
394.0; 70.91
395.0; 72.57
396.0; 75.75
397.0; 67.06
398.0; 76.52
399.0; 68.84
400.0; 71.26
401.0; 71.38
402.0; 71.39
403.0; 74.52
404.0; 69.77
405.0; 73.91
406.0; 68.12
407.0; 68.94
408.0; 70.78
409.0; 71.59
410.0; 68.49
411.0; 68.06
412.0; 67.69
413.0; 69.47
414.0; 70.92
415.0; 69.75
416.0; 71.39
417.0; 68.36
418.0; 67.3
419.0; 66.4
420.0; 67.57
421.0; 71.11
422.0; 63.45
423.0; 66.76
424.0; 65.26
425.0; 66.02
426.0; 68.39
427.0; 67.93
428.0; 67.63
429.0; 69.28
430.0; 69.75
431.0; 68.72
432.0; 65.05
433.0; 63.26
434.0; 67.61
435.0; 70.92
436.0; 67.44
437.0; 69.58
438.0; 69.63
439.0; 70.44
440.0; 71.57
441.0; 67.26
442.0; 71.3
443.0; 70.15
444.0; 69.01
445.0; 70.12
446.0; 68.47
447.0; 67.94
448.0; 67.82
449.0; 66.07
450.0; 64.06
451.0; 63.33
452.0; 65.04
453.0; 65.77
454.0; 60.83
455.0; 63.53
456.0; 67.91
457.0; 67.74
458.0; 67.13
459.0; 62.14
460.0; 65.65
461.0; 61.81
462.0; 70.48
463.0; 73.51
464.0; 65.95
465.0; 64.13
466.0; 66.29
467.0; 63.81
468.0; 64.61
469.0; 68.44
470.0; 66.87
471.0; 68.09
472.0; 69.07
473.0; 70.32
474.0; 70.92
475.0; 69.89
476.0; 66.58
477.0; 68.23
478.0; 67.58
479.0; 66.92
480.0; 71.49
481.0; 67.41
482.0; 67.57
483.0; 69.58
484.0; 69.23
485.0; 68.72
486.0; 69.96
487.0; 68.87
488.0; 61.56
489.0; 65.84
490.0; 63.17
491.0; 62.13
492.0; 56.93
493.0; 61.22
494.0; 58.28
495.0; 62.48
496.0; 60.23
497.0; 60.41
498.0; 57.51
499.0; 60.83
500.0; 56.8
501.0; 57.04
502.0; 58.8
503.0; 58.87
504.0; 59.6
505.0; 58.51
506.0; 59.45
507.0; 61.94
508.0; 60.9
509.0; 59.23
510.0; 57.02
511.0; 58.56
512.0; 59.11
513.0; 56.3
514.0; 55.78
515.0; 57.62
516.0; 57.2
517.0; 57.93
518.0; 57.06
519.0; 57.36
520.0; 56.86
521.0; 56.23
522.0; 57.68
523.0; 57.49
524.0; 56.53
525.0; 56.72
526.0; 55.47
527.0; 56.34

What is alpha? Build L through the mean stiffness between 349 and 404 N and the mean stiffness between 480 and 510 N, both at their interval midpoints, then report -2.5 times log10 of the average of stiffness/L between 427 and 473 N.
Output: -0.06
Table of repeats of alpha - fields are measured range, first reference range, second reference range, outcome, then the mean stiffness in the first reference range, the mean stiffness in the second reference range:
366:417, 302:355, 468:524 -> -0.04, 64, 62.3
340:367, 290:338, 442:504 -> -0.07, 63.6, 65.4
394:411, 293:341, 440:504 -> -0.11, 63.5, 65.6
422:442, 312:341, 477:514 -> -0.09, 63.5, 62.2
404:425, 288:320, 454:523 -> -0.09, 63.3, 63.1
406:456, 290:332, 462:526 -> -0.08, 63.6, 62.6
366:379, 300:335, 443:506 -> 0.03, 62.8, 65.1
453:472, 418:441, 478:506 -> -0.01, 67.9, 63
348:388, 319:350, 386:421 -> 0.05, 64.8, 70.2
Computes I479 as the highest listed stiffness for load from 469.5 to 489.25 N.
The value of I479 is 71.49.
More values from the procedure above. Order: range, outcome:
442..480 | 73.51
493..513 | 62.48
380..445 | 76.52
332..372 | 77.9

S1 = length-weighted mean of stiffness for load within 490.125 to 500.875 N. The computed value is 59.7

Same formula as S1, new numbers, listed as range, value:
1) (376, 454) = 66.7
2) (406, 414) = 69.3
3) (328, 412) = 66.2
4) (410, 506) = 66.2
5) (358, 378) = 66.3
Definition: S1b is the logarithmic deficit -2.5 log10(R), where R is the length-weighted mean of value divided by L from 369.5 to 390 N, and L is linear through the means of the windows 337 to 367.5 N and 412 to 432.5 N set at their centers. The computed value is 0.160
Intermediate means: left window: 68.4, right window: 68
